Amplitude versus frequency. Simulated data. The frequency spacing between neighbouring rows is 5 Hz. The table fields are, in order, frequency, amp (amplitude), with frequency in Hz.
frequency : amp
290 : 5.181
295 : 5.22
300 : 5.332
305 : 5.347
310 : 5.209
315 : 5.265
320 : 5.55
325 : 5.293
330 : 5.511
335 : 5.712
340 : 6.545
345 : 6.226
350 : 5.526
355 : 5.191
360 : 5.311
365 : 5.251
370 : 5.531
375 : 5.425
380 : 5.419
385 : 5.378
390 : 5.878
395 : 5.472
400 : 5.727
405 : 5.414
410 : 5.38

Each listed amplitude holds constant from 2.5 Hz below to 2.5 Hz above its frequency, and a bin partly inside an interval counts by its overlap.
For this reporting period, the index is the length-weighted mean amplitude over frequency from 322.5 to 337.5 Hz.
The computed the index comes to 5.51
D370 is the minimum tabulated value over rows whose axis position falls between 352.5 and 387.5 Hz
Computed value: 5.191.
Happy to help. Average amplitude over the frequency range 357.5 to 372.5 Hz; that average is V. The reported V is 5.36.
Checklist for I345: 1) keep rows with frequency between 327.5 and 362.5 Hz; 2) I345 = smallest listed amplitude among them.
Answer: 5.191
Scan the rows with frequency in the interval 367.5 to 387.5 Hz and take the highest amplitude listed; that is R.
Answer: 5.531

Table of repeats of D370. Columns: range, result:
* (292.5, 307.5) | 5.22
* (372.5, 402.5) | 5.378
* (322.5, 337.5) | 5.293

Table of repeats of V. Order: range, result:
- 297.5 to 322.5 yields 5.34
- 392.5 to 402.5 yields 5.6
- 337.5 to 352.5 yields 6.1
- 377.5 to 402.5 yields 5.57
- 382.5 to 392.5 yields 5.63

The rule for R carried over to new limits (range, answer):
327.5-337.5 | 5.712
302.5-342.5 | 6.545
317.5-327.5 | 5.55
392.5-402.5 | 5.727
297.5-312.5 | 5.347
